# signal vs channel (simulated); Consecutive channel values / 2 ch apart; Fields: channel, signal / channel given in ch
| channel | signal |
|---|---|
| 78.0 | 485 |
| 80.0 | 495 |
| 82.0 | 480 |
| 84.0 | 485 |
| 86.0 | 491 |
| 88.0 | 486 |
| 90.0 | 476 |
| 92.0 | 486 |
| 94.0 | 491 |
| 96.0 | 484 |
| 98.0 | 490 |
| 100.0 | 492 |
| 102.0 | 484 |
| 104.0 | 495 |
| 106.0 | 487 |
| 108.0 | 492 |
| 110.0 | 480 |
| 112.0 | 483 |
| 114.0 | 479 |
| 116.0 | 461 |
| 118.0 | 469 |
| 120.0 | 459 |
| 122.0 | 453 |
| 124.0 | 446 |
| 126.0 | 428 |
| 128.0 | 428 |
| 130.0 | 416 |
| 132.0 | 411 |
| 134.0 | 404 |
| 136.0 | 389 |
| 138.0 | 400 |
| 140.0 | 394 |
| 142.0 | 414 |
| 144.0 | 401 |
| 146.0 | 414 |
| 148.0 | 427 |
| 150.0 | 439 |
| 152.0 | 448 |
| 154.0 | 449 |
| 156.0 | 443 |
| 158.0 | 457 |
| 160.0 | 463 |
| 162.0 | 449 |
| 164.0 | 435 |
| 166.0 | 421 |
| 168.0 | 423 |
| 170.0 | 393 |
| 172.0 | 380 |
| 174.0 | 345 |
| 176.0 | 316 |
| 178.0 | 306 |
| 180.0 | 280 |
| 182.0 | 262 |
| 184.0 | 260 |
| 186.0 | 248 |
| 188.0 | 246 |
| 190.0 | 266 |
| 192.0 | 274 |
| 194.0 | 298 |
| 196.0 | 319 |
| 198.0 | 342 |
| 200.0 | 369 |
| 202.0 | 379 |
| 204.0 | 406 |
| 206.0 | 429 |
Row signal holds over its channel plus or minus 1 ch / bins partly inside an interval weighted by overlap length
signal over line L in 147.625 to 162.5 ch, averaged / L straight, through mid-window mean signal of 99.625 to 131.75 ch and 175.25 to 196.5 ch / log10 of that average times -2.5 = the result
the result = -0.24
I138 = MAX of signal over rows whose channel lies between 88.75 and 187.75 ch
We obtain 495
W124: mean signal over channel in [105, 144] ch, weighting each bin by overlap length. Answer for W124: 441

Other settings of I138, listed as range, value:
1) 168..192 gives 423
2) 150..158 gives 457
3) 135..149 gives 427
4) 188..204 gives 406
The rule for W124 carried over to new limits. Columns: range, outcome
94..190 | 415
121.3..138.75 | 419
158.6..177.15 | 403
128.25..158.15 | 420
